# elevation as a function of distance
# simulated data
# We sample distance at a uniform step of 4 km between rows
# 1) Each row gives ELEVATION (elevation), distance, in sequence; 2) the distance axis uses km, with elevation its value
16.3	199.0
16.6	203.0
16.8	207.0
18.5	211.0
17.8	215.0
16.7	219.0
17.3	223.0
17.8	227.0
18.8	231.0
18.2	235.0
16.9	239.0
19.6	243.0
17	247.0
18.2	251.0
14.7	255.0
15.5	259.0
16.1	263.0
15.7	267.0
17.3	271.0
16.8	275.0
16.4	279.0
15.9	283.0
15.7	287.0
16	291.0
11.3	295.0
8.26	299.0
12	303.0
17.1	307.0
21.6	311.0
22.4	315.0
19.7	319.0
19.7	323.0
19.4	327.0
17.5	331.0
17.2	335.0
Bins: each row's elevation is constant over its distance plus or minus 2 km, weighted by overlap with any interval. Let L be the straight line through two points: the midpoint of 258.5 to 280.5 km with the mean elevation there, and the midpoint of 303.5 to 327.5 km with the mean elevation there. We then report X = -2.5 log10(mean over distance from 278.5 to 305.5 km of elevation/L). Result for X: 0.30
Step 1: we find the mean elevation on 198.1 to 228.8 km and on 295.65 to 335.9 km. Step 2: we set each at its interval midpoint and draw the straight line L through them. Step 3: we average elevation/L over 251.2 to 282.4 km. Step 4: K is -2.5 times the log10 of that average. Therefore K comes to 0.07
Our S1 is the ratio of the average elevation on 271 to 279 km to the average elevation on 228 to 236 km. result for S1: 0.9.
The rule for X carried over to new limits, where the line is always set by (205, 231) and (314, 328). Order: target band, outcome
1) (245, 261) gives 0.13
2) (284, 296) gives 0.30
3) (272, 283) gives 0.16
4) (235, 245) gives -0.01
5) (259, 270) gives 0.18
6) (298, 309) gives 0.47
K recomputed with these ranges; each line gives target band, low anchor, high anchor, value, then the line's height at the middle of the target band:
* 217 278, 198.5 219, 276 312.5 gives -0.06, 16.2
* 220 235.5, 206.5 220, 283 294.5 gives -0.05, 17.1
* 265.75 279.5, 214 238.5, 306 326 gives 0.15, 19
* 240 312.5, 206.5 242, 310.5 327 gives 0.21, 19.3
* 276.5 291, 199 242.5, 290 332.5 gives 0.07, 17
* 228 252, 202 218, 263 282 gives -0.07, 17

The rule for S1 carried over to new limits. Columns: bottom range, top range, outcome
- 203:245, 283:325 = 0.92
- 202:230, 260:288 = 0.93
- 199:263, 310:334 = 1.15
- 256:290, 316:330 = 1.22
